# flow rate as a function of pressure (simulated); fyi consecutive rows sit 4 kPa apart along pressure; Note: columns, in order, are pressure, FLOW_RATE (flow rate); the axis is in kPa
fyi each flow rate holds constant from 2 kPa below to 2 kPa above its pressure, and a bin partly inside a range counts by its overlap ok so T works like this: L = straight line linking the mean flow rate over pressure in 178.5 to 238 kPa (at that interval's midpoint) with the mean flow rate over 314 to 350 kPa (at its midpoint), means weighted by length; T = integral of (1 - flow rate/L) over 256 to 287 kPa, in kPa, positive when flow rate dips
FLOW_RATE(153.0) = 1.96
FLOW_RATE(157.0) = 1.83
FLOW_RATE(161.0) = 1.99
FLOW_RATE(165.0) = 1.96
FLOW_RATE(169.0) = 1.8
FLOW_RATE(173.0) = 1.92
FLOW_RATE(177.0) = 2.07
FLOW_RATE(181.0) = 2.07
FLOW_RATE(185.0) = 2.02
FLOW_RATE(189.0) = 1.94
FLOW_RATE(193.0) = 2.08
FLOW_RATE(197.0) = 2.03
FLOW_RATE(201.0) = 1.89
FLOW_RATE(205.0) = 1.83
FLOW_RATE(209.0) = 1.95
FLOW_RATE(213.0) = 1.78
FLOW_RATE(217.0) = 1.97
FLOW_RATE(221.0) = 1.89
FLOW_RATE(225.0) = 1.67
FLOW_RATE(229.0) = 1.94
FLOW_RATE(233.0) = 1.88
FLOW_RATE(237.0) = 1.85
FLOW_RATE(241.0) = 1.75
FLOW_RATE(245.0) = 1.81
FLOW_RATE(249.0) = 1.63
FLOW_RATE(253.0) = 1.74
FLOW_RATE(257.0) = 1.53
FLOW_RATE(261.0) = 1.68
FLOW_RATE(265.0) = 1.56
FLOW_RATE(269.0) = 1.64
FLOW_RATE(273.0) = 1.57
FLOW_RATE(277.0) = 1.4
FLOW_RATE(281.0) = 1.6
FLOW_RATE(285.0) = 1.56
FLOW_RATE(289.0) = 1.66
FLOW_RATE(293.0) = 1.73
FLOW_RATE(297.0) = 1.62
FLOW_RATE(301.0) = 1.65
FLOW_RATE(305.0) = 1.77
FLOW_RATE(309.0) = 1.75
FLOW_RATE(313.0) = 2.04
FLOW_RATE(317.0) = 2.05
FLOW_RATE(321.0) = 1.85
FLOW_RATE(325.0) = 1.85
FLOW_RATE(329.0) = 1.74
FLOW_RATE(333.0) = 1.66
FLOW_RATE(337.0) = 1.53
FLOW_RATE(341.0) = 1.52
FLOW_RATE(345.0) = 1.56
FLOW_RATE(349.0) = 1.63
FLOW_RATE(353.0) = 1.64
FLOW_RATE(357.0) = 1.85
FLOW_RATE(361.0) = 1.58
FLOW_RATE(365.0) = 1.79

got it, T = 4.3 kPa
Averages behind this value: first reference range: 1.92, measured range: 1.57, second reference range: 1.72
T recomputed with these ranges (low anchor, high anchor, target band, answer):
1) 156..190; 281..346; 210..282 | 4.55 kPa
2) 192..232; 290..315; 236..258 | 1.46 kPa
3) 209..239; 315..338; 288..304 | 1.23 kPa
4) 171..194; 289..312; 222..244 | 0.76 kPa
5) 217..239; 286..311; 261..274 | 1.17 kPa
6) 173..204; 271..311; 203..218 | 0.35 kPa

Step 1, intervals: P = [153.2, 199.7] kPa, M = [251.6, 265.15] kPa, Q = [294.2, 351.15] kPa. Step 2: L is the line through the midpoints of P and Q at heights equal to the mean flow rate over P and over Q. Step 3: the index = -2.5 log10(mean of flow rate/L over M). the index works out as 0.13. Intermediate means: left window 1.97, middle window 1.63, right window 1.73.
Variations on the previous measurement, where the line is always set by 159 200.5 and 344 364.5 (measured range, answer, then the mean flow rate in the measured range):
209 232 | 0.029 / 1.86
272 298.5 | 0.128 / 1.59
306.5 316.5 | -0.100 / 1.91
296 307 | 0.049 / 1.69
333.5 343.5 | 0.100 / 1.55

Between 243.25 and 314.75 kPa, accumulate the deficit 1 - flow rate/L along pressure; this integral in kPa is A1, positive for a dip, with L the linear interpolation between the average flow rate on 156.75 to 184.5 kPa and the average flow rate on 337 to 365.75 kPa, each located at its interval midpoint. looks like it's 4.21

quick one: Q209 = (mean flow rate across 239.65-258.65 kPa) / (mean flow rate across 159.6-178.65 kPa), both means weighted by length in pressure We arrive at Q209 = 0.9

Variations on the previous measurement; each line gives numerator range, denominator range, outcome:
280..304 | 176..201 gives 0.81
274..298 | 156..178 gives 0.83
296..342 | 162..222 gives 0.90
